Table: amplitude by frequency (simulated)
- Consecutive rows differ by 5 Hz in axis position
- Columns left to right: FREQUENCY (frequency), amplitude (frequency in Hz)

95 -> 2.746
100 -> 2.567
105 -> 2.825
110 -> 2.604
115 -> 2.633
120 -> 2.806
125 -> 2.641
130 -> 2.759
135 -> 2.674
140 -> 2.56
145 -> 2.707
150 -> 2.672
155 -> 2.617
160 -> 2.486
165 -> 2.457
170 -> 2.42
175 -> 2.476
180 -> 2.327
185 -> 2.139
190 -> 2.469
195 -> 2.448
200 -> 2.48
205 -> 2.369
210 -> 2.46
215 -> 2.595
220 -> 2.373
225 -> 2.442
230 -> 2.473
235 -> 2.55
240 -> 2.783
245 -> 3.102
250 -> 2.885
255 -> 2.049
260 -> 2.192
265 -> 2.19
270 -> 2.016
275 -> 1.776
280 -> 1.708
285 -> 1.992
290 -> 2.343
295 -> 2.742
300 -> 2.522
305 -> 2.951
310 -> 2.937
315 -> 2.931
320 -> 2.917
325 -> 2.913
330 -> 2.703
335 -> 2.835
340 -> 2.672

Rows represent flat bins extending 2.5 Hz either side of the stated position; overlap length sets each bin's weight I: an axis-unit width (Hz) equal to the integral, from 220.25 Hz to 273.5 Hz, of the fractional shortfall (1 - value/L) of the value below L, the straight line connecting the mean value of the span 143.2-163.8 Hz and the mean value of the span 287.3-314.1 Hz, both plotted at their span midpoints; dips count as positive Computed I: 4.37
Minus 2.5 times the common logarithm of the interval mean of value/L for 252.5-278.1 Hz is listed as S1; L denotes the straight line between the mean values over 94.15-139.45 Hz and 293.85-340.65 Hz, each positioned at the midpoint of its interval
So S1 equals 0.34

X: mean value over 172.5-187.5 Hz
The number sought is 2.31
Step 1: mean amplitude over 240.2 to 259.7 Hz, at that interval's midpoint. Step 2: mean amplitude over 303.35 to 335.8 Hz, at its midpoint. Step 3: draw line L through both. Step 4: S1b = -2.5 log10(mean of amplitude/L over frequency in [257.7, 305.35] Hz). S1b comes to 0.24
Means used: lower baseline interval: 2.64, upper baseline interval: 2.88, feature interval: 2.21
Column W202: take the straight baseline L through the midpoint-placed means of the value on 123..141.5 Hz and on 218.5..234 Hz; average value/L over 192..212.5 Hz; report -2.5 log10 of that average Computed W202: 0.03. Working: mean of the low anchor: 2.66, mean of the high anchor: 2.44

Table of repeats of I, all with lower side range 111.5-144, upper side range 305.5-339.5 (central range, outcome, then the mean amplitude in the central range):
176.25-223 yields 5.76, 2.41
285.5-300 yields 1.91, 2.46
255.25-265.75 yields 2.41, 2.16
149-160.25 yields 0.42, 2.6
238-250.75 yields -0.66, 2.93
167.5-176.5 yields 0.91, 2.44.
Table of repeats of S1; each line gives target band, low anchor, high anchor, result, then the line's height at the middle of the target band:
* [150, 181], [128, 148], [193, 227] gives 0.04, 2.59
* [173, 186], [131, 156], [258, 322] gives 0.12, 2.59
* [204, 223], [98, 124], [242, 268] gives 0.04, 2.54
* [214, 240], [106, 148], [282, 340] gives 0.08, 2.69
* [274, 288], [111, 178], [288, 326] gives 0.43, 2.75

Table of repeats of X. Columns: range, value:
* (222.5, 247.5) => 2.67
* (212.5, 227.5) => 2.47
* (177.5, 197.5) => 2.35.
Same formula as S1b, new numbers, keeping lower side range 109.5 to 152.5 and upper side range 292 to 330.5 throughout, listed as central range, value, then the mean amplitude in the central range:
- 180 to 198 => 0.16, 2.35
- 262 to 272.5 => 0.30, 2.11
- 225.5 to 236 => 0.11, 2.49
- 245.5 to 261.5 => 0.12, 2.48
